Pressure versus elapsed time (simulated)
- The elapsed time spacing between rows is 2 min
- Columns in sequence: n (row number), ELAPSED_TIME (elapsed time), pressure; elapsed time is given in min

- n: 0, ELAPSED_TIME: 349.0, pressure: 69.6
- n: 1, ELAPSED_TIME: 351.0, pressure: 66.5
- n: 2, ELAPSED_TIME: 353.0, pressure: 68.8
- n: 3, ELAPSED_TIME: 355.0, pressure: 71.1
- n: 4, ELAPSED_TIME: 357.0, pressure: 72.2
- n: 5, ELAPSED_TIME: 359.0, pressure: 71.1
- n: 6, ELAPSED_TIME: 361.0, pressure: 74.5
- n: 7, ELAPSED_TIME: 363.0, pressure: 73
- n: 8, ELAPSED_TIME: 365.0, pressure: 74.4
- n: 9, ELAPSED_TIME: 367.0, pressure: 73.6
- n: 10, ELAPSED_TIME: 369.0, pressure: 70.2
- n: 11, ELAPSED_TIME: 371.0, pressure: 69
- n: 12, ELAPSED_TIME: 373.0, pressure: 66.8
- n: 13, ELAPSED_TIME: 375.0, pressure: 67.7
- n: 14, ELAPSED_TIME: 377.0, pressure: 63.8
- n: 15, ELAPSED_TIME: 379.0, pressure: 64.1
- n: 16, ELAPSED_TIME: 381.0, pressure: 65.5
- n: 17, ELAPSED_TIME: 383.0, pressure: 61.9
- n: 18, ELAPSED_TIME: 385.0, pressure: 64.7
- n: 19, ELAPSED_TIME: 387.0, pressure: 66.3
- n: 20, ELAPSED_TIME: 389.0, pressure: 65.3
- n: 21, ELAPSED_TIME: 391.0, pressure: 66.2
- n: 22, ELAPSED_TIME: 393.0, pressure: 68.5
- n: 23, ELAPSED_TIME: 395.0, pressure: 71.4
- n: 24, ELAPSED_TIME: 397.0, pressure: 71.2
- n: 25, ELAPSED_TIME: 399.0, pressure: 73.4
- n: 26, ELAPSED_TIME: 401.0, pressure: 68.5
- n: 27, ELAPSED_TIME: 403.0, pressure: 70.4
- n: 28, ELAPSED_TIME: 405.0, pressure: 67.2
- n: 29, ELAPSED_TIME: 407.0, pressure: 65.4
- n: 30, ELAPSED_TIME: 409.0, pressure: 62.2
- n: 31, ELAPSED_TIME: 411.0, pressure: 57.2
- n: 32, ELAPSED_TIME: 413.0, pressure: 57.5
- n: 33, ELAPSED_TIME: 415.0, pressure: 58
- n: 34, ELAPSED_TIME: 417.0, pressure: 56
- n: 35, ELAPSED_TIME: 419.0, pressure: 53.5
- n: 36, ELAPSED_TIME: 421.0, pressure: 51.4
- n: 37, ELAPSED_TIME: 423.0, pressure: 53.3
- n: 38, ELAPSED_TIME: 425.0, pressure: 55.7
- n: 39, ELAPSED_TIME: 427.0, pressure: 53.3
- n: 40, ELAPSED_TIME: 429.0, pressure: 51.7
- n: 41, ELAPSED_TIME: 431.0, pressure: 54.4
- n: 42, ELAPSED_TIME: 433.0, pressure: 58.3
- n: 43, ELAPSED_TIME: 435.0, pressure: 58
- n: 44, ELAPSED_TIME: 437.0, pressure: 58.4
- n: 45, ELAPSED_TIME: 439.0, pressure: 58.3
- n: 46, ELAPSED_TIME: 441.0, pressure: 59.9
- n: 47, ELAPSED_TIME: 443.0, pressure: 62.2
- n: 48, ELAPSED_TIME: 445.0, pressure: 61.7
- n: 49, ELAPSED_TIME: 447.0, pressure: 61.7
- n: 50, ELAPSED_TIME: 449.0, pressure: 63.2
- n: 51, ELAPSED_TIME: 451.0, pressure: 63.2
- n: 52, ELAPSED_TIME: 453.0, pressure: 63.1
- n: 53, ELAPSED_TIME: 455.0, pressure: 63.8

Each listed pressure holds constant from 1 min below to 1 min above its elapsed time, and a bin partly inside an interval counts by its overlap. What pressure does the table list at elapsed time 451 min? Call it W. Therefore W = 63.2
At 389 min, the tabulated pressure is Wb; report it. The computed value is 65.3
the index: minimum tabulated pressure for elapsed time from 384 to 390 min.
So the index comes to 64.7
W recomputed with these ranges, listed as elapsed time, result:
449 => 63.2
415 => 58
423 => 53.3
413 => 57.5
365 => 74.4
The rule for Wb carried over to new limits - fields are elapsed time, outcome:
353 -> 68.8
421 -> 51.4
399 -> 73.4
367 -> 73.6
